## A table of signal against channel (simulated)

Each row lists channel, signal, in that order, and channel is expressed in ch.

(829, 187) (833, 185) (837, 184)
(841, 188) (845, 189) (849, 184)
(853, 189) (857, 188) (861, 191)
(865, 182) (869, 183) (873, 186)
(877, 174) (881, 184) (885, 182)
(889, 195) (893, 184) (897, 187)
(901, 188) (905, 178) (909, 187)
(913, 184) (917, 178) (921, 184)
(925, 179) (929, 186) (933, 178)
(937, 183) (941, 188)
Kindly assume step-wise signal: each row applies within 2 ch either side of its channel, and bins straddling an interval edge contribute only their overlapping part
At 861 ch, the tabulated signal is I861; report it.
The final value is 191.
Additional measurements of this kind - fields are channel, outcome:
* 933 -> 178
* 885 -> 182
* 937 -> 183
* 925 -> 179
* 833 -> 185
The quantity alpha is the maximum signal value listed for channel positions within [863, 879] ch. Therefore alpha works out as 186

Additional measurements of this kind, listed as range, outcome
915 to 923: 184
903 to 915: 187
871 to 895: 195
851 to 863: 191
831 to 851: 189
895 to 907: 188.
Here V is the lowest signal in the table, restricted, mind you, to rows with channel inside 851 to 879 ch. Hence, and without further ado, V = 174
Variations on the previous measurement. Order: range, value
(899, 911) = 178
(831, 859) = 184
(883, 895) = 182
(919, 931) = 179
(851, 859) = 188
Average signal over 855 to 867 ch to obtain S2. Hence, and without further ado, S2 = 187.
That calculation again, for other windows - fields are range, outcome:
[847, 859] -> 187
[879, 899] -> 186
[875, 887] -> 180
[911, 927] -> 181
